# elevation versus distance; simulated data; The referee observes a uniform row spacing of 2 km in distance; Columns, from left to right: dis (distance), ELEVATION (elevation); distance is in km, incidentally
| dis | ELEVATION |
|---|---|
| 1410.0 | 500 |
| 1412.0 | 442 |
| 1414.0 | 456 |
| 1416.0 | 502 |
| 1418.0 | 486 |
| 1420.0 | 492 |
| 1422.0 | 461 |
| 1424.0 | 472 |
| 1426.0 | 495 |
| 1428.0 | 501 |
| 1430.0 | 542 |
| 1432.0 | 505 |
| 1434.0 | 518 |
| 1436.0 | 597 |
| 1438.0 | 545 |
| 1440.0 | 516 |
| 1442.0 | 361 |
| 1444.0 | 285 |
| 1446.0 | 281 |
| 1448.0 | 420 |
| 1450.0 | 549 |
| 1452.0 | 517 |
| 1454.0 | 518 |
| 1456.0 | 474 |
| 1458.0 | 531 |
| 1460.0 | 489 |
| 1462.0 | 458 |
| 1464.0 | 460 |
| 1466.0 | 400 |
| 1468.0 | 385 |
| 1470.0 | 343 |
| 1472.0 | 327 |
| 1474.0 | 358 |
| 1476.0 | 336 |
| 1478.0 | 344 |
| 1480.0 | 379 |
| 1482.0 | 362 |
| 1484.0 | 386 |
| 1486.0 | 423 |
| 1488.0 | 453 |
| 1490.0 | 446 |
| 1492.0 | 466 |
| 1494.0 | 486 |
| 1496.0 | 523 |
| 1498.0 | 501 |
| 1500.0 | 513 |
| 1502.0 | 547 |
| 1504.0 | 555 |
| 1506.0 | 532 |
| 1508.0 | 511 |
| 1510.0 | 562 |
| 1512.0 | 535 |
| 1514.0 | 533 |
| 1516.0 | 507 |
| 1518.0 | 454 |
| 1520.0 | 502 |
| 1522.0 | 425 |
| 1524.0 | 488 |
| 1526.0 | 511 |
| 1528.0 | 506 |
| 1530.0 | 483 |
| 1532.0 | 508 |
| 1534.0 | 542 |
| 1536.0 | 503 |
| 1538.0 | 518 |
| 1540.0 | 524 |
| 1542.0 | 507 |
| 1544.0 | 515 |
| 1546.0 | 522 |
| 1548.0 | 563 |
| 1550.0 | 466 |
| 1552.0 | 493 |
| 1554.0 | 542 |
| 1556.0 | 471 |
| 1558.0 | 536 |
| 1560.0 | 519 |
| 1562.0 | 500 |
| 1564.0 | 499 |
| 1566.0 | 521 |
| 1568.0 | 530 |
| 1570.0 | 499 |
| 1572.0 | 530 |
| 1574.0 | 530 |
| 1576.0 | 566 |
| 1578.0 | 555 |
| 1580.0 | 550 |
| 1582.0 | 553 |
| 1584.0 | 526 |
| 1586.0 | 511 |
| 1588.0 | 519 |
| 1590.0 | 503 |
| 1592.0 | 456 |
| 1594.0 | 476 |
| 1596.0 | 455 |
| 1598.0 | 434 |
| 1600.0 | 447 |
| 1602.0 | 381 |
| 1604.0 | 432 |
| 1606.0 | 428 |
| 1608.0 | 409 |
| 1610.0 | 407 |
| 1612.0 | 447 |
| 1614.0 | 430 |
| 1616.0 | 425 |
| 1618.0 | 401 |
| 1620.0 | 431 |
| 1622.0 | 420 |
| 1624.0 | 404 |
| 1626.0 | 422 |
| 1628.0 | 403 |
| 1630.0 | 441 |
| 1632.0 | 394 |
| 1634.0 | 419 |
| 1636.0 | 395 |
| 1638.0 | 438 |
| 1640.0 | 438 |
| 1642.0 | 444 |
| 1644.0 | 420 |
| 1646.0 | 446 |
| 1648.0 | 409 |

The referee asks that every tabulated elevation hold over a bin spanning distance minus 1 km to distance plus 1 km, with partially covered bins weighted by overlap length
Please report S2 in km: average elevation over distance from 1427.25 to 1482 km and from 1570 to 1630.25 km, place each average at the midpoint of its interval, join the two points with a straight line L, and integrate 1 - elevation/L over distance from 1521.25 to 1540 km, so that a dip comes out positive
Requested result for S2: -2.0 km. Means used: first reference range 440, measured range 501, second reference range 464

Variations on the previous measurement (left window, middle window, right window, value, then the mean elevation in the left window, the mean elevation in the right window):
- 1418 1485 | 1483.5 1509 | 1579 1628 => -2.52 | 443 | 452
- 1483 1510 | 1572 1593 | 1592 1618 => -3.97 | 491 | 431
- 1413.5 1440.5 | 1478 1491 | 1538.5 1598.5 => 2.71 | 507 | 513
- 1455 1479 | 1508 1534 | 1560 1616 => -3.57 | 409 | 484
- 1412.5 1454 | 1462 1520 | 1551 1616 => 3.47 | 476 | 488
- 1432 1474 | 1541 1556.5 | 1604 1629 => -2.87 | 448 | 419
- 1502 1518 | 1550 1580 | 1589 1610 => -2.89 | 529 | 440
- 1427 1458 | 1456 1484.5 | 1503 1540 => 5.16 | 477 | 510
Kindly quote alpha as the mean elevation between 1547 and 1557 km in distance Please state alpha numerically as 507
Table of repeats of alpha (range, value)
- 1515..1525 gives 475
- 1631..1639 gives 412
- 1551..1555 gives 518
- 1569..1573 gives 514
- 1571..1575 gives 530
